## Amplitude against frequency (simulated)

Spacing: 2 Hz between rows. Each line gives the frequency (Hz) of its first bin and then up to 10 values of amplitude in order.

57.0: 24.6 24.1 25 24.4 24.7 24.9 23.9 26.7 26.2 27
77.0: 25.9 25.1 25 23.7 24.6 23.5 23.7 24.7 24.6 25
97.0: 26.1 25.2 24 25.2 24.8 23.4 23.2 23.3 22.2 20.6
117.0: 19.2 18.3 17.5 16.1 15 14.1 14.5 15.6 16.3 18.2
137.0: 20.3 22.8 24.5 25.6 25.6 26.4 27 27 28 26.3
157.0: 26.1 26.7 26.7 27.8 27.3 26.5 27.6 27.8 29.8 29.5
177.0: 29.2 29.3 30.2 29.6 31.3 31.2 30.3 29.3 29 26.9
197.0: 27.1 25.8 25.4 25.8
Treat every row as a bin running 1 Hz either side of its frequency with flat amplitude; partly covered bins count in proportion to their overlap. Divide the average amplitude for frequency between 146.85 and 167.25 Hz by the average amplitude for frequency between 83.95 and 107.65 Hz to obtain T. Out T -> 1.1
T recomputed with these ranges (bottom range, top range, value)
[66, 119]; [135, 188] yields 1.12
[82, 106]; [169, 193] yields 1.21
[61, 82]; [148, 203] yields 1.11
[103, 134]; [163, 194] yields 1.52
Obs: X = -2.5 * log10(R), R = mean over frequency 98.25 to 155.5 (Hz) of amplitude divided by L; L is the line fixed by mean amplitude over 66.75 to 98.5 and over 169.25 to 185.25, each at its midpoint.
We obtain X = 0.242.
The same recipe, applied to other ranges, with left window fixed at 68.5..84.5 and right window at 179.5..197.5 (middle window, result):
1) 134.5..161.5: 0.12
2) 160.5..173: 0.05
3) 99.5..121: 0.20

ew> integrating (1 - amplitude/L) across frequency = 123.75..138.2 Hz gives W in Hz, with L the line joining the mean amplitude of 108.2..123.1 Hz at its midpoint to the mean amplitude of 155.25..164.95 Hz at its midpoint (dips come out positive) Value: 3.97 Hz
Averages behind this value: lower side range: 20.2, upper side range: 26.8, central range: 16.4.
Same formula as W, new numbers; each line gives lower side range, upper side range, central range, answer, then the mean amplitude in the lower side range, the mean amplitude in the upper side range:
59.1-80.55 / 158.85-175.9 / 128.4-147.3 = 4.3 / 25.3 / 27.8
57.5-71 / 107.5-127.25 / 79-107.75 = -3.9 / 24.7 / 19.2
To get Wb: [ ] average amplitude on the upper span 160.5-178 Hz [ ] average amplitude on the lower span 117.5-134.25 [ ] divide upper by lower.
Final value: 1.75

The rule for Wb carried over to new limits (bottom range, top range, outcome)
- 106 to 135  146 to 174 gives 1.47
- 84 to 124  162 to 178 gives 1.24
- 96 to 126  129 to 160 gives 1.09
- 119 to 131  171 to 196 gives 1.88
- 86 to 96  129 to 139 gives 0.73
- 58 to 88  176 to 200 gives 1.16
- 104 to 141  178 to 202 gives 1.49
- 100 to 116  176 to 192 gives 1.29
